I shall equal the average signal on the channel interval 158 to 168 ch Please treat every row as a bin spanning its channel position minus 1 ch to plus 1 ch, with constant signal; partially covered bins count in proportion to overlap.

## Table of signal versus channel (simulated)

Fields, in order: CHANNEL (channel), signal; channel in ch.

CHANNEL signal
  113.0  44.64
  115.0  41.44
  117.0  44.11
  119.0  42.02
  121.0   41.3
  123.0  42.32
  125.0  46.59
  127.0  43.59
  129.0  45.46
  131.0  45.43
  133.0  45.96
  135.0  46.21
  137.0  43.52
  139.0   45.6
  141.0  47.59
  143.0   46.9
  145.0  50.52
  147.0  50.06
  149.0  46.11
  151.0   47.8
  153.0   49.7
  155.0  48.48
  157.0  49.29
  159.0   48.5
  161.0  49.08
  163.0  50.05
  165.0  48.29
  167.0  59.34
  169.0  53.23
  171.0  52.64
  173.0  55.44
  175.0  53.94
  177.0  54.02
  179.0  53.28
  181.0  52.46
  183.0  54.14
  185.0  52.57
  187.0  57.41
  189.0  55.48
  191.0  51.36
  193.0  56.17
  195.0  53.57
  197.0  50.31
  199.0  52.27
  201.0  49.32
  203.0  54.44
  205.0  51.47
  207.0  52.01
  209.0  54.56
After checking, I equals 51.1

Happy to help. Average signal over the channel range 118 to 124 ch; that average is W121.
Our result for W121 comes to 41.9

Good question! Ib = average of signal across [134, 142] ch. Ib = 45.7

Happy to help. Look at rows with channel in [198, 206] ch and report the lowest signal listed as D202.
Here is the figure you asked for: 49.32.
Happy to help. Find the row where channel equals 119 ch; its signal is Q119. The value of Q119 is 42.02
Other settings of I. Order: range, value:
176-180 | 53.7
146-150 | 48.1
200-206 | 51.7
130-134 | 45.7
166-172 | 55.1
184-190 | 55.2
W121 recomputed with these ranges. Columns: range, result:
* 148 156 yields 48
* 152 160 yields 49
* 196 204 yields 51.6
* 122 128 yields 44.2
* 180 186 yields 53.1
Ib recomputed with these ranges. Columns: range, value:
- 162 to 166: 49.2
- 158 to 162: 48.8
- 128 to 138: 45.3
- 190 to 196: 53.7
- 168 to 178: 53.9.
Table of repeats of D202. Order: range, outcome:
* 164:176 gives 48.29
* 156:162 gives 48.5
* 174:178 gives 53.94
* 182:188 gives 52.57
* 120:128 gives 41.3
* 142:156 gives 46.11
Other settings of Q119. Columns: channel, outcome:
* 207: 52.01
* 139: 45.6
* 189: 55.48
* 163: 50.05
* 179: 53.28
